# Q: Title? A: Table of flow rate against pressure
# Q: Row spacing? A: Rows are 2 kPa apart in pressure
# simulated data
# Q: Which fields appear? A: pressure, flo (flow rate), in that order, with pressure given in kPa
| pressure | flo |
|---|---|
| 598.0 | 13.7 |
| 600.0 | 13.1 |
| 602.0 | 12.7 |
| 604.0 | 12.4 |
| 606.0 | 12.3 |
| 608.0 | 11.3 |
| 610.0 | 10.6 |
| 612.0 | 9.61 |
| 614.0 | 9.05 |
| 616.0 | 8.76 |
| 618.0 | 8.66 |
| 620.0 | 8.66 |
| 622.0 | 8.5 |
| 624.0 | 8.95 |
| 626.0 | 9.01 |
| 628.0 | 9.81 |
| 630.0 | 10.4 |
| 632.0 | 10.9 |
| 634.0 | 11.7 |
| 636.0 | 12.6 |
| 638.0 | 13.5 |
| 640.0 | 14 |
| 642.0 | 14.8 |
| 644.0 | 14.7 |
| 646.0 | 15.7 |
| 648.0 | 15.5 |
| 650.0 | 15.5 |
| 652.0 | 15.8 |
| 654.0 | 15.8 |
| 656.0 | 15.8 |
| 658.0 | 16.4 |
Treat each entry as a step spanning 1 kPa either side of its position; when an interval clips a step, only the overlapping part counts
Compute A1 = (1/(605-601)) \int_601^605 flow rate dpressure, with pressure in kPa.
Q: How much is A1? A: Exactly 12.6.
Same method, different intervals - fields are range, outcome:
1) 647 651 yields 15.5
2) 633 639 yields 12.6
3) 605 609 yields 11.8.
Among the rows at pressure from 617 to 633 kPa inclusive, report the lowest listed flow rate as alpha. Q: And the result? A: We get 8.5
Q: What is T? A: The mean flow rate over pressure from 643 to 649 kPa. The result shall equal 15.3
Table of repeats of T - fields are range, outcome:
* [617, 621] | 8.66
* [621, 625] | 8.72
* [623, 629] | 9.26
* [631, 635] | 11.3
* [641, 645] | 14.8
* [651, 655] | 15.8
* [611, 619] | 9.02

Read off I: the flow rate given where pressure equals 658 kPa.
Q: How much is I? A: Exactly 16.4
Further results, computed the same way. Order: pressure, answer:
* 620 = 8.66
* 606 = 12.3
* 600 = 13.1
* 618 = 8.66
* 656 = 15.8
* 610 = 10.6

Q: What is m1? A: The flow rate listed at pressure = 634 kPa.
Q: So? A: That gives 11.7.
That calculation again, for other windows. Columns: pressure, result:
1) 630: 10.4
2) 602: 12.7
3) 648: 15.5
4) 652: 15.8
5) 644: 14.7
